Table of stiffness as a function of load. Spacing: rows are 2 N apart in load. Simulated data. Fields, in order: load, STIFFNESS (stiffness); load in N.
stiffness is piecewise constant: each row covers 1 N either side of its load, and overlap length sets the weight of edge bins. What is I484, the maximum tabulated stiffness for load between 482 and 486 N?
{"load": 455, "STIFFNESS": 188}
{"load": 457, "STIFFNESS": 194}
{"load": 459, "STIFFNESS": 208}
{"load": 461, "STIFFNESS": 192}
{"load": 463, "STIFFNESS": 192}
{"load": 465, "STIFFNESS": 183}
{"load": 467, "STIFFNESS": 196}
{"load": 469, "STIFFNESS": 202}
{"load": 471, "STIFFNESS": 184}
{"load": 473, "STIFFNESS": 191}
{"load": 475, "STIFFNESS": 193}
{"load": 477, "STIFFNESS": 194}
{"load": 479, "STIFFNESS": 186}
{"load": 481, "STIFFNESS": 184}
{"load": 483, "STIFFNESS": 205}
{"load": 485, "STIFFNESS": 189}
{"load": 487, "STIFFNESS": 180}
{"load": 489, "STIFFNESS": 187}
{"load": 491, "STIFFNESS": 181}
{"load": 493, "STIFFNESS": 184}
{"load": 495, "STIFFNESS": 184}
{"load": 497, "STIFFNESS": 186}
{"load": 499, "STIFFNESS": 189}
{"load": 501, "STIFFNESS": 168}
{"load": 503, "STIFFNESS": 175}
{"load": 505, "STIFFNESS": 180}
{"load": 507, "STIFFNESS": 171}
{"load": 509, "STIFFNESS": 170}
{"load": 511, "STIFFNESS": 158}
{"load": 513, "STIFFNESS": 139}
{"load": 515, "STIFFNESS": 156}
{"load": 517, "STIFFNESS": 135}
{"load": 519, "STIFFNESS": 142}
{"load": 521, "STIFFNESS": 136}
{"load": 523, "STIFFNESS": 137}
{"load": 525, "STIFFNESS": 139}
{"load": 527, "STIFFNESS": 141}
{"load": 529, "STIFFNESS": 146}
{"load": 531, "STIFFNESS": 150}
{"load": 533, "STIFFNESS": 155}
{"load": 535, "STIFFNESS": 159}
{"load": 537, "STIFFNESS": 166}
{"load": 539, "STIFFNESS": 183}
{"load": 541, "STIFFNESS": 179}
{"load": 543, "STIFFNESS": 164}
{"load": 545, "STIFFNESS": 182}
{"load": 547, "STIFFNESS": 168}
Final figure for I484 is 205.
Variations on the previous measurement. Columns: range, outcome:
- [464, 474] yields 202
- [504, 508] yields 180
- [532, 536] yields 159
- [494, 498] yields 186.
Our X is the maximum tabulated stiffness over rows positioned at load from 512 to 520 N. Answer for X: 156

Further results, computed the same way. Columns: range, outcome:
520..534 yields 155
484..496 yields 189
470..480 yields 194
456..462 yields 208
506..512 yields 171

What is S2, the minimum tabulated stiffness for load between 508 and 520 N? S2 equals 135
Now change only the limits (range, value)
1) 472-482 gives 184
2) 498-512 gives 158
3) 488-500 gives 181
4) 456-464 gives 192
